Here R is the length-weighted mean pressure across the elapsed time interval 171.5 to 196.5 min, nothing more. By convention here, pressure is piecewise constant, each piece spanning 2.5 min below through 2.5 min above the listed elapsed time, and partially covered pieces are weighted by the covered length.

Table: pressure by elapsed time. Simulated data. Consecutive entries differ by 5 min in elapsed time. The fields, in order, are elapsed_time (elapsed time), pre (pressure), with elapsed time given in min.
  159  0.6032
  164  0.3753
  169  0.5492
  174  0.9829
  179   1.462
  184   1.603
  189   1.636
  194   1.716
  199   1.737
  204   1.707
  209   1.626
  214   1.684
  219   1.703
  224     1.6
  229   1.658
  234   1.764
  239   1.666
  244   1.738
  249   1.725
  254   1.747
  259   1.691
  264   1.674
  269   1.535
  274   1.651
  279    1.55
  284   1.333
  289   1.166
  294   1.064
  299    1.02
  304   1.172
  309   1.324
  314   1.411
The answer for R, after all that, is 1.48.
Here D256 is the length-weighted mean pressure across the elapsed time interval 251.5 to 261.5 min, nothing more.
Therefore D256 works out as 1.72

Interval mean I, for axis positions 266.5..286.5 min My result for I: 1.52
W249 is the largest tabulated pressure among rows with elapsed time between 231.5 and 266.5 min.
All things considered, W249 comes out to 1.764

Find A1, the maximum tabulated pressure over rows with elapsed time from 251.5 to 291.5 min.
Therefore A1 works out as 1.747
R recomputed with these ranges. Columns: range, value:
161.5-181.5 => 0.842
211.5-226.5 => 1.66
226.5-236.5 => 1.71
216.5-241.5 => 1.68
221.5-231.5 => 1.63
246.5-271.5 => 1.67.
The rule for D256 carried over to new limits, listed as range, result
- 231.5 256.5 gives 1.73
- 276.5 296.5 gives 1.28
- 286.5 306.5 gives 1.11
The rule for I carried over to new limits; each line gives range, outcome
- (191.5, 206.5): 1.72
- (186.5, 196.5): 1.68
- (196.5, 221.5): 1.69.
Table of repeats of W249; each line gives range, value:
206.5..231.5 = 1.703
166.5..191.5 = 1.636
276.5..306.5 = 1.55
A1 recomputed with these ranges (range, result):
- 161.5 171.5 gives 0.5492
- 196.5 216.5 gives 1.737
